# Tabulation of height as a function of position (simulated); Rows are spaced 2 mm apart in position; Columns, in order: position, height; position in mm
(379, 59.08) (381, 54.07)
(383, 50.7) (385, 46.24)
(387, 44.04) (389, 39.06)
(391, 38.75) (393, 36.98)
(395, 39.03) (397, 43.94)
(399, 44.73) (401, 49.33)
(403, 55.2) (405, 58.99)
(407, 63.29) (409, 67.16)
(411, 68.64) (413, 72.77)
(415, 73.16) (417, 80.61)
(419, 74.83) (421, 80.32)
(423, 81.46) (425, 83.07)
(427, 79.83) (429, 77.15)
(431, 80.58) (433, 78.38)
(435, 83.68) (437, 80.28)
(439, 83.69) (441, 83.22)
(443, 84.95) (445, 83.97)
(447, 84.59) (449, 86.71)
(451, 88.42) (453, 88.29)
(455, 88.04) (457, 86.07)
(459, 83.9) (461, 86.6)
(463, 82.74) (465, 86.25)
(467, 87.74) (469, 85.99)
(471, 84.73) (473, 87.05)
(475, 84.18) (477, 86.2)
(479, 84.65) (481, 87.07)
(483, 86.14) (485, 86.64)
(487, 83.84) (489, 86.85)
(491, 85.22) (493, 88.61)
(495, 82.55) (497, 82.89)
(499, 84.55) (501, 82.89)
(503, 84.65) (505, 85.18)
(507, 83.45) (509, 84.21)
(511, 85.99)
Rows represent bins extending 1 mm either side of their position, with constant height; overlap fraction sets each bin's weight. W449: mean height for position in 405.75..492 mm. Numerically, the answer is 82.2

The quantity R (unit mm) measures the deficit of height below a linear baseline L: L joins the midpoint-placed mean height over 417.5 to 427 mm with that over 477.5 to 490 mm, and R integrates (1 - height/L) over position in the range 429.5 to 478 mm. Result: -1.0 mm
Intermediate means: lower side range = 79.9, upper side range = 85.9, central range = 84.8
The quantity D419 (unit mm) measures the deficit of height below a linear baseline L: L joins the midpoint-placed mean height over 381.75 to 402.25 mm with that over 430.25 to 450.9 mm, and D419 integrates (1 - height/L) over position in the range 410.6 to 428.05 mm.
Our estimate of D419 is -3.1 mm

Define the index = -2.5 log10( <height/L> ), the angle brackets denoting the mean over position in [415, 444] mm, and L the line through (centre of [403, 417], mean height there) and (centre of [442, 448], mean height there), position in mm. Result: -0.05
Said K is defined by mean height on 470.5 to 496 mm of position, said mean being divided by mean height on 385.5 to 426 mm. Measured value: 1.44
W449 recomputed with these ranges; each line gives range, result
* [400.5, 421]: 67.5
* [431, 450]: 83.1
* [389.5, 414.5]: 53.3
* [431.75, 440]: 81.5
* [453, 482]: 85.9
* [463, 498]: 85.6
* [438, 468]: 85.7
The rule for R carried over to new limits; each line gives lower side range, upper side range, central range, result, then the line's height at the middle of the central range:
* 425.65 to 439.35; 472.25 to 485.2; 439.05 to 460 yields -0.83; 82.5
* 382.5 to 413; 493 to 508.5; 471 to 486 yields -1.78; 76.8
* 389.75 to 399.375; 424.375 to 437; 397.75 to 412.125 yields -1.64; 51.9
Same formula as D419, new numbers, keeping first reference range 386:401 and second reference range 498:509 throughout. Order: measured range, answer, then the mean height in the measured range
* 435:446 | -4.3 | 83.3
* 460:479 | -4.0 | 85.7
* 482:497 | -1.3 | 85.5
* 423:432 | -4.2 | 80.3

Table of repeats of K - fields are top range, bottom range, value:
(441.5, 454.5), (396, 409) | 1.60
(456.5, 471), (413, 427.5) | 1.09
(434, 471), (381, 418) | 1.58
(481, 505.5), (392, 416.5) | 1.50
